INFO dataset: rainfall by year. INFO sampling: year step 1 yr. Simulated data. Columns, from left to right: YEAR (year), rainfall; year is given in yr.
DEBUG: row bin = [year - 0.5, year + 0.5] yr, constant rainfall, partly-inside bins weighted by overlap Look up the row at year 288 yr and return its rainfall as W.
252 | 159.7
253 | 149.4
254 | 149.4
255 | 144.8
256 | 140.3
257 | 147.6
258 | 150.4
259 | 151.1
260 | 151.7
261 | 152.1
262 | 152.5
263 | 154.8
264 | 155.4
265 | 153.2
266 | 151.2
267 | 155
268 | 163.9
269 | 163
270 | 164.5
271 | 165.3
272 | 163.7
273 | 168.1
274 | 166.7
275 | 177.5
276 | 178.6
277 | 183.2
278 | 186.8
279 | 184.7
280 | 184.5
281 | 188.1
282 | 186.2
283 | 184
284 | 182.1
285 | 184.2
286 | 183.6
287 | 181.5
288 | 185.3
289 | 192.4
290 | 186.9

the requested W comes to 185.3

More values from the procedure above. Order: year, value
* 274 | 166.7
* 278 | 186.8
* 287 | 181.5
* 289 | 192.4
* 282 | 186.2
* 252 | 159.7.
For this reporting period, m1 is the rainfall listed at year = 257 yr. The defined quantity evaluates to 147.6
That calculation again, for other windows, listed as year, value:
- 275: 177.5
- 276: 178.6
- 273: 168.1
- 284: 182.1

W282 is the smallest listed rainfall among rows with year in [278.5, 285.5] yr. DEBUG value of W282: 182.1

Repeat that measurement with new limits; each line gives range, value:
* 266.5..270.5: 155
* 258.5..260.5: 151.1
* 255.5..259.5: 140.3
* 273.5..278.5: 166.7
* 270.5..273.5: 163.7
